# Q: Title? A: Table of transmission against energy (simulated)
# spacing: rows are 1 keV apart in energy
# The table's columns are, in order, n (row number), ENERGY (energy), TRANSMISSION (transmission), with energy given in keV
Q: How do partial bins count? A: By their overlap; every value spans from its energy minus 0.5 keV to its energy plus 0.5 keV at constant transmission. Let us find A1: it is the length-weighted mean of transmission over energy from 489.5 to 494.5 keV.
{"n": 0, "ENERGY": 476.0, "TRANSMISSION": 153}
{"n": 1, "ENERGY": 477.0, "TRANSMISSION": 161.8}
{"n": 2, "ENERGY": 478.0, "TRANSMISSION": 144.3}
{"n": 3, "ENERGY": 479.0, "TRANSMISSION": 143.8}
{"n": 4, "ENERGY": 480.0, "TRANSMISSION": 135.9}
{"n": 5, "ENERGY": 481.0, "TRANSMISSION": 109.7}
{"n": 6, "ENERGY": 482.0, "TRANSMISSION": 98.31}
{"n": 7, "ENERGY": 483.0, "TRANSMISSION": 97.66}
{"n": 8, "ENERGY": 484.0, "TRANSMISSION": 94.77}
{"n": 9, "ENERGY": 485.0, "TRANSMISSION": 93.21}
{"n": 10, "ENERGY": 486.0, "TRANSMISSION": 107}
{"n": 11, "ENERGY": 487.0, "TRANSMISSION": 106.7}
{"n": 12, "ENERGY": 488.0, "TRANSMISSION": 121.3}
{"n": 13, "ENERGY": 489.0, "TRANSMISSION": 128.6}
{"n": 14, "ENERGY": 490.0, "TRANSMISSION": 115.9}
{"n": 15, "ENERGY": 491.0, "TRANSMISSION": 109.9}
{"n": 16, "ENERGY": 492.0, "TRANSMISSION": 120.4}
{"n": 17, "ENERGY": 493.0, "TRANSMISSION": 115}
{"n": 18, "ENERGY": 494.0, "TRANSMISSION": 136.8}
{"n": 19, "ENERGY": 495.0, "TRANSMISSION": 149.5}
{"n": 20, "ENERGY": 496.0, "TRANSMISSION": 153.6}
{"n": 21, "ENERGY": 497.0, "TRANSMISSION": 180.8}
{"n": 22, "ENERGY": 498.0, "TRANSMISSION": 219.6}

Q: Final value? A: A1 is 120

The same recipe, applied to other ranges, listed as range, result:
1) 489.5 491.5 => 113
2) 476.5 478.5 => 153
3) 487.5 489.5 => 125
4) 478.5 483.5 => 117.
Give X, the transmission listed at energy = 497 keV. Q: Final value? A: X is 180.8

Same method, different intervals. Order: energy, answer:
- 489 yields 128.6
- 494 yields 136.8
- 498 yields 219.6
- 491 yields 109.9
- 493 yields 115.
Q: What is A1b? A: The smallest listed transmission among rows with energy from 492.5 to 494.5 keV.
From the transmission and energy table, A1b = 115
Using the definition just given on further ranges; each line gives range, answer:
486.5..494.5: 106.7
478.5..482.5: 98.31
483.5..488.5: 93.21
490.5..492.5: 109.9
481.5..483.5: 97.66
